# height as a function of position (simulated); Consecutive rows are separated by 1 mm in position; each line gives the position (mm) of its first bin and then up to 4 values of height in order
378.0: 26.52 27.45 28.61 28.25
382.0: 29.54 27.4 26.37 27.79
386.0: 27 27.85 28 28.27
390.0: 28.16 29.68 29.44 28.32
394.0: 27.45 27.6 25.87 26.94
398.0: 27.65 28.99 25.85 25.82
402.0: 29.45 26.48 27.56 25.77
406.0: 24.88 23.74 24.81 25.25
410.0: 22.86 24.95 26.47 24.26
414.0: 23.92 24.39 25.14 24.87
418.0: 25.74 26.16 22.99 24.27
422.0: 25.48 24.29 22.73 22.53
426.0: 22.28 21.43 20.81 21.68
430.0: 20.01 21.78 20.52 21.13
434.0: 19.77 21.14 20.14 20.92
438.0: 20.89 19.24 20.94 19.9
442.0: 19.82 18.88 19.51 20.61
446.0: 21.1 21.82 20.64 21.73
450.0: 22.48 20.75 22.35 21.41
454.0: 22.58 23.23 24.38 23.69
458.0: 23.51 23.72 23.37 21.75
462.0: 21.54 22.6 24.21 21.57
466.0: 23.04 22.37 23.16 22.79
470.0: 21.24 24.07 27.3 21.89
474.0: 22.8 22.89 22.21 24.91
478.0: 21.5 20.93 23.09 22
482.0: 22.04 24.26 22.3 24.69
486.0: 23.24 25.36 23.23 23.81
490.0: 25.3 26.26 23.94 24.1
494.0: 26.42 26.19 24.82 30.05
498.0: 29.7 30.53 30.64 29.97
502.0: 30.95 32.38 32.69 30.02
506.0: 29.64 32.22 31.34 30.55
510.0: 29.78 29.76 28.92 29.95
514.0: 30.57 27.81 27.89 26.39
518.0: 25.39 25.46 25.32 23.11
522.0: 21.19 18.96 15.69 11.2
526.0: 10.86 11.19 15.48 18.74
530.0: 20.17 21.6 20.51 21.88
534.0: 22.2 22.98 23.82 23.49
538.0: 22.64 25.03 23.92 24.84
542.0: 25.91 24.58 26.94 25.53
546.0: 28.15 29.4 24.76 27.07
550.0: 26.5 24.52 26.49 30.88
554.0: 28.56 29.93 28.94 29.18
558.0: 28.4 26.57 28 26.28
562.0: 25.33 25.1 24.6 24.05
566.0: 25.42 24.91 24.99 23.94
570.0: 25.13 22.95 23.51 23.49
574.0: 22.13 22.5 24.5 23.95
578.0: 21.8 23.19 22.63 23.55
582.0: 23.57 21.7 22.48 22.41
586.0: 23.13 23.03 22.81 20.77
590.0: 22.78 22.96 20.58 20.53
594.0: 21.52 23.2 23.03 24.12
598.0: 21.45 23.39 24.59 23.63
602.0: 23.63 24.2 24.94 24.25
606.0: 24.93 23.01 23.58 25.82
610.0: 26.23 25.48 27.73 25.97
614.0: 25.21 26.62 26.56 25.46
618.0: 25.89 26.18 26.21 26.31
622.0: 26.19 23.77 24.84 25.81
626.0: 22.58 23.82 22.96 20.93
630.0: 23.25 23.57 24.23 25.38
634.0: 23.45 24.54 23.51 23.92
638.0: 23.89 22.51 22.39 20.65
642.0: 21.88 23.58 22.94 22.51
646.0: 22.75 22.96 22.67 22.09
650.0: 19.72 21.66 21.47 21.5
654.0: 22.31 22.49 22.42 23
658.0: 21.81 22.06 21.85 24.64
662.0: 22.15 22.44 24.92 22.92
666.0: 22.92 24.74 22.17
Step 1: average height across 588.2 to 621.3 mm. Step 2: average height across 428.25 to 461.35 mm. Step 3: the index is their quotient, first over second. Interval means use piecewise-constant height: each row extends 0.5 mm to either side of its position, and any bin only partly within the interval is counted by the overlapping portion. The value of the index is 1.1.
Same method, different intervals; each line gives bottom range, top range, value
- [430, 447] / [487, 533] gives 1.24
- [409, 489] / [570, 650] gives 1.05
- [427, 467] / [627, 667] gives 1.06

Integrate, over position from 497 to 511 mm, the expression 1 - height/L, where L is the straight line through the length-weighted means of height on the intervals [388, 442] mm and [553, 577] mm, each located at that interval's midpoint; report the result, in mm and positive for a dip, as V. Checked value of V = -3.1 mm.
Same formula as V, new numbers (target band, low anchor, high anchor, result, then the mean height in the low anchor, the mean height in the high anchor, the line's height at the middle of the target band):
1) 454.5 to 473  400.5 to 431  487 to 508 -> 2.4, 24.3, 28.2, 26.6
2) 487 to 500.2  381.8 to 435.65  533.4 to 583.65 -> -0.6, 25.2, 25.2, 25.2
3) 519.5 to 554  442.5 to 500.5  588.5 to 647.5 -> 1.5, 23.5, 23.9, 23.7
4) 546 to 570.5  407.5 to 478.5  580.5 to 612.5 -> -3.7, 22.6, 23.4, 23.2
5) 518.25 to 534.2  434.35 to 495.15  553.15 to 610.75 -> 3.0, 22.6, 24.2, 23.4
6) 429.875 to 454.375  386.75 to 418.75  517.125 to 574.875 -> 4.7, 26.4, 23.8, 25.7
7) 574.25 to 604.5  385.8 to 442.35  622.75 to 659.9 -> 0.4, 24.5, 22.8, 23.2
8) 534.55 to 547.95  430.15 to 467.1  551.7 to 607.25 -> -1.0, 21.6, 24.2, 23.5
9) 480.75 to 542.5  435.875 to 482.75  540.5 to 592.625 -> -3.8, 22.1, 24.9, 23.5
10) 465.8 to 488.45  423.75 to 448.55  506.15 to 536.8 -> -1.1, 20.8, 23.4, 22.1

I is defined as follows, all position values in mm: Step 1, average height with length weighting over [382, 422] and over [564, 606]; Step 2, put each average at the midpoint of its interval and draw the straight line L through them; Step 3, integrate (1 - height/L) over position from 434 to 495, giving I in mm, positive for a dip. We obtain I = 6.7 mm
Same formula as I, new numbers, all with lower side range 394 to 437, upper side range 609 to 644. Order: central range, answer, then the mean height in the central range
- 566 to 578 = 0.29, 23.8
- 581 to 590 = 0.68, 22.6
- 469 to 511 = -3.13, 26.1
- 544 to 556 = -1.53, 27.5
